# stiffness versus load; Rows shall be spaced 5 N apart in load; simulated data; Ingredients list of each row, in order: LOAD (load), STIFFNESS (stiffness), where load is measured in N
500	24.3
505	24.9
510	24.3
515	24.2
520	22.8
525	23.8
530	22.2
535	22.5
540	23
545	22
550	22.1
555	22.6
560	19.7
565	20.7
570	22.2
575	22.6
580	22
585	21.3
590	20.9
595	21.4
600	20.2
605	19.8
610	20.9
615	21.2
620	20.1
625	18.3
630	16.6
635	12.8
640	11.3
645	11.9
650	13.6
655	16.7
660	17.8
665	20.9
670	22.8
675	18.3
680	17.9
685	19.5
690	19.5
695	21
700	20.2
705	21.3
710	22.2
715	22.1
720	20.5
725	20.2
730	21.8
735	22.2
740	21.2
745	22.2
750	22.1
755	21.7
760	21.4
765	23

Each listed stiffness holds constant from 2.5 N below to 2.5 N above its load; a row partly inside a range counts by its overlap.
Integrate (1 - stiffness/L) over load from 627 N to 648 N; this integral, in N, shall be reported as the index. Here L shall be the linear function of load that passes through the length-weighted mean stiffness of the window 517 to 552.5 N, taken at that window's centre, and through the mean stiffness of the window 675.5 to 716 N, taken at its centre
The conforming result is 7.82 N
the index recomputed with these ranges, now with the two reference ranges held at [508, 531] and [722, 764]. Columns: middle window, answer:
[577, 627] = 4.8 N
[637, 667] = 9.6 N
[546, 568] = 1.8 N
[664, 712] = 3.9 N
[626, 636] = 3.1 N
